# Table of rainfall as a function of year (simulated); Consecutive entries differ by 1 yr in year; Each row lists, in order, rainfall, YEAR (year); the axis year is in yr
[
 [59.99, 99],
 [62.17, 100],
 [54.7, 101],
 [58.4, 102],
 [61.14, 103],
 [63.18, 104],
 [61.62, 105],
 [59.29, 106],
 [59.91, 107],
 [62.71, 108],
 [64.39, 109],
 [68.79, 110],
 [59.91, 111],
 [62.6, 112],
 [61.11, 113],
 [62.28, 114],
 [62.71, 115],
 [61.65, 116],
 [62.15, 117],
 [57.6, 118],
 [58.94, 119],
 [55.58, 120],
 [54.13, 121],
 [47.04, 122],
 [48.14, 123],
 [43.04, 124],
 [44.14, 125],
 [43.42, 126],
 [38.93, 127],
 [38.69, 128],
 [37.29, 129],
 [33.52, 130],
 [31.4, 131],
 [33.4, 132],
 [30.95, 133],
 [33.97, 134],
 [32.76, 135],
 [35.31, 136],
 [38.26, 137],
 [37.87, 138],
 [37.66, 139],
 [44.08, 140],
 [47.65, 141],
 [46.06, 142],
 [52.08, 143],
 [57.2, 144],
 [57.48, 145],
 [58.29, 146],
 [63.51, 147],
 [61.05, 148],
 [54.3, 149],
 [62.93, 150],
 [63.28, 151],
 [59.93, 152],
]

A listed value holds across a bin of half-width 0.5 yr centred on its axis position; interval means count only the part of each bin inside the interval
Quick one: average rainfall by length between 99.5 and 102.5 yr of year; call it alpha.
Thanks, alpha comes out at 58.4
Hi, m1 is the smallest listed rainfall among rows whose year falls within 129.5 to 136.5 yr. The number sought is 30.95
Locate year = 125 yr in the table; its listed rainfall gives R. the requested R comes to 44.14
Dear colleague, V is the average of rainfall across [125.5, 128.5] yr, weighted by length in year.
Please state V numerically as 40.3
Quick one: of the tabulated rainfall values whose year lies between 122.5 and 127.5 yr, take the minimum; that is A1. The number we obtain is 38.93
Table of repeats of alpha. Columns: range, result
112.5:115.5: 62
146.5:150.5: 60.4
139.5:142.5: 45.9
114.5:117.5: 62.2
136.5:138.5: 38.1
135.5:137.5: 36.8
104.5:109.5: 61.6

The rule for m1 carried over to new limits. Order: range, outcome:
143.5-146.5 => 57.2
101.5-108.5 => 58.4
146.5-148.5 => 61.05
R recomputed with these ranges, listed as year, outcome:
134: 33.97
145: 57.48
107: 59.91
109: 64.39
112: 62.6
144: 57.2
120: 55.58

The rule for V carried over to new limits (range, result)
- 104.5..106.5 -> 60.5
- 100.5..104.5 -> 59.4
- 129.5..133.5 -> 32.3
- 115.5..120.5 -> 59.2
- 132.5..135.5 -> 32.6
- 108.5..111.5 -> 64.4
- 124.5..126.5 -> 43.8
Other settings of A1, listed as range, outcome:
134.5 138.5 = 32.76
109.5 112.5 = 59.91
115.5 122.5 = 47.04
